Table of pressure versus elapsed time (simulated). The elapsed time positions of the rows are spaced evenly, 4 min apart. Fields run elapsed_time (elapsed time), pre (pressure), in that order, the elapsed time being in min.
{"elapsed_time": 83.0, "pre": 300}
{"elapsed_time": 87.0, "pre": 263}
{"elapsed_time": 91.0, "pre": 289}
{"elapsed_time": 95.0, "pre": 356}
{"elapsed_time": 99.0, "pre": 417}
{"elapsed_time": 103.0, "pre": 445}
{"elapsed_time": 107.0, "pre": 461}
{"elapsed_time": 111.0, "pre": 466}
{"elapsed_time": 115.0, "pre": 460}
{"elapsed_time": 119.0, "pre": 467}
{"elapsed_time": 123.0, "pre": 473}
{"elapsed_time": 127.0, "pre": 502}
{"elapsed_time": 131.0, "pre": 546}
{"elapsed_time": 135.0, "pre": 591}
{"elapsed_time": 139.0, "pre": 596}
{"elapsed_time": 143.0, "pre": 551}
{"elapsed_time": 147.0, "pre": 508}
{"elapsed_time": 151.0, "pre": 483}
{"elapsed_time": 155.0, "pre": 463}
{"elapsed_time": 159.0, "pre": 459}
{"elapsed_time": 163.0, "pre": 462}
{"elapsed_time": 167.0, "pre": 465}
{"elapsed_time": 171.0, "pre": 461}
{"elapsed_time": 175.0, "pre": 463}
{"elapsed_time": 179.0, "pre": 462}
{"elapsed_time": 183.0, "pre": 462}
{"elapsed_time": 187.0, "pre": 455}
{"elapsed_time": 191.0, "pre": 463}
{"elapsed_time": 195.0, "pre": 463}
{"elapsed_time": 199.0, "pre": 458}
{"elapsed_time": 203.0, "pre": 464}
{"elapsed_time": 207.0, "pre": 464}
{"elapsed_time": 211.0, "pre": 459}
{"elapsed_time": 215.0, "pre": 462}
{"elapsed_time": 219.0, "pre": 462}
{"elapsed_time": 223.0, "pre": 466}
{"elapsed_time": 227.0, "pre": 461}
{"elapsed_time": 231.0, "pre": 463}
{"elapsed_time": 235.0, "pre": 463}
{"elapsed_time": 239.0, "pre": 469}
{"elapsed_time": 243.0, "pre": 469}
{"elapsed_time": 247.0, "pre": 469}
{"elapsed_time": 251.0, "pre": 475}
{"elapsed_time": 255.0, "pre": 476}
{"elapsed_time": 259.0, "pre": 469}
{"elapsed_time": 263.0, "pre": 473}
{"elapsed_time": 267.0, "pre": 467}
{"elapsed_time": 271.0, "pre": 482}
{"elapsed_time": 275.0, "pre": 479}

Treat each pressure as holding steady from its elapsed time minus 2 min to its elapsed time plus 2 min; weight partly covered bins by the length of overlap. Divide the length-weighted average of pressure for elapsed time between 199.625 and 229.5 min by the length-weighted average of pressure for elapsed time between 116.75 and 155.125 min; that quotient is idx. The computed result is 0.89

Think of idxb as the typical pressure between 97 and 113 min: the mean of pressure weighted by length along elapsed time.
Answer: 447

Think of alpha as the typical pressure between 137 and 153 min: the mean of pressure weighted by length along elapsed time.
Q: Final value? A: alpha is 534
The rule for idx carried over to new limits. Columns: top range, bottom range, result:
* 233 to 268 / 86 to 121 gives 1.16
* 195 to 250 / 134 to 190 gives 0.95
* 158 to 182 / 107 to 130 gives 0.97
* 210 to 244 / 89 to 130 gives 1.06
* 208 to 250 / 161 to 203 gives 1.01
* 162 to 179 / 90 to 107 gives 1.18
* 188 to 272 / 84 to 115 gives 1.20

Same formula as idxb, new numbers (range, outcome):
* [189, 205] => 462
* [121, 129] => 488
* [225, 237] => 462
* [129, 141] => 578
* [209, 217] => 460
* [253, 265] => 473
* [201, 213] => 462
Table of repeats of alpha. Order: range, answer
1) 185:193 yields 459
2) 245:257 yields 473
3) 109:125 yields 466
